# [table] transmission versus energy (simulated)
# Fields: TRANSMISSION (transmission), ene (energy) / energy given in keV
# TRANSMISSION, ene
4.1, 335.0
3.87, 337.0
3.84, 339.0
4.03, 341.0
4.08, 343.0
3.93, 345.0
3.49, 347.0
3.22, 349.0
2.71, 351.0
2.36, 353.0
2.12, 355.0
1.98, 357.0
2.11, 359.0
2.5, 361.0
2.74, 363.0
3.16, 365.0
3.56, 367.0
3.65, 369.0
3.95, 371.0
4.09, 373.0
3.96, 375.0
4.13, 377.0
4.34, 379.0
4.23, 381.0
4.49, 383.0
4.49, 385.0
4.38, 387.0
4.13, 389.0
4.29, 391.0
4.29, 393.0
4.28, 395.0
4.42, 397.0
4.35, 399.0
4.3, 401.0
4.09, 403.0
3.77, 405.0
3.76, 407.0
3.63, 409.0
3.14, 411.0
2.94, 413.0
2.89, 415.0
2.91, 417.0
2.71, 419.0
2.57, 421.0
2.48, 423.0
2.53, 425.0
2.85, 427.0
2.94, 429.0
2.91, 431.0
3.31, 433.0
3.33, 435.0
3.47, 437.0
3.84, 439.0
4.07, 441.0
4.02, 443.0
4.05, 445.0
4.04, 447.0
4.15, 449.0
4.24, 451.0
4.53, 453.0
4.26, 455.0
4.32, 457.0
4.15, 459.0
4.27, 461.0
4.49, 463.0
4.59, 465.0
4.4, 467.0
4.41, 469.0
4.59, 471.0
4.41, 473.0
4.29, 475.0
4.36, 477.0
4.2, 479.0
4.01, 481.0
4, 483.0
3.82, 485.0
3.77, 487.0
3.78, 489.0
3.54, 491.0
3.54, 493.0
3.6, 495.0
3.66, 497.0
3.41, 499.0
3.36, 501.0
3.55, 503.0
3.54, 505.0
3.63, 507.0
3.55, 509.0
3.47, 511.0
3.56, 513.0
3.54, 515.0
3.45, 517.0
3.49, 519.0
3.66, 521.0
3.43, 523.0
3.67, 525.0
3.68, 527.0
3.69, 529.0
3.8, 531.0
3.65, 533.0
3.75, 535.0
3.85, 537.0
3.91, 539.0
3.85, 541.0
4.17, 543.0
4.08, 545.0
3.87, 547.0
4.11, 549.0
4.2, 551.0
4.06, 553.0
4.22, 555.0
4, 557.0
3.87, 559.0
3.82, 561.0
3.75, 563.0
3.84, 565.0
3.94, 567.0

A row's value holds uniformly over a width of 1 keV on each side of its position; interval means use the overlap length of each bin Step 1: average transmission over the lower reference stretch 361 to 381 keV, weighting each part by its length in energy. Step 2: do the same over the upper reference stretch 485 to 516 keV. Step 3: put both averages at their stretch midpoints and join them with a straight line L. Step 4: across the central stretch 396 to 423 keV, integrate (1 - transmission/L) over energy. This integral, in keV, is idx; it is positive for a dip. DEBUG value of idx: 1.5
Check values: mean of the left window 3.69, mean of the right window 3.57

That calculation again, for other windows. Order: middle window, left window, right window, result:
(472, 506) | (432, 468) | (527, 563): 1.7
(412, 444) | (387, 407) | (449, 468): 8.7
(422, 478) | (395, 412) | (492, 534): -1.8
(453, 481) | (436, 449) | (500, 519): -4.3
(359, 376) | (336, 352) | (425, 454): 1.3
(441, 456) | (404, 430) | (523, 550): -4.4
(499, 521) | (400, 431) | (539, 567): 1.2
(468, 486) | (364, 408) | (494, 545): -2.1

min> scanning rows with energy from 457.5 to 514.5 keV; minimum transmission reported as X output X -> 3.36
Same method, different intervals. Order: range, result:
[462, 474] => 4.4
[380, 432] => 2.48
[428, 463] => 2.91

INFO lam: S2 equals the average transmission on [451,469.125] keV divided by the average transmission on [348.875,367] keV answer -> 1.7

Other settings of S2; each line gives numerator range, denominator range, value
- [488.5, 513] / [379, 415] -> 0.88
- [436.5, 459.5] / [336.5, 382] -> 1.21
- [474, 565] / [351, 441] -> 1.09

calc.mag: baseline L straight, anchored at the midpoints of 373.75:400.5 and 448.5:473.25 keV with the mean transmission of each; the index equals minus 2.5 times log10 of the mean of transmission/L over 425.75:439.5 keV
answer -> 0.33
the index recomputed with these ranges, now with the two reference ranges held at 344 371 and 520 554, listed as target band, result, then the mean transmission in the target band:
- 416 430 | 0.20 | 2.71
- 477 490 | -0.11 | 3.96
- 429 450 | -0.10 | 3.68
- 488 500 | 0.01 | 3.59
